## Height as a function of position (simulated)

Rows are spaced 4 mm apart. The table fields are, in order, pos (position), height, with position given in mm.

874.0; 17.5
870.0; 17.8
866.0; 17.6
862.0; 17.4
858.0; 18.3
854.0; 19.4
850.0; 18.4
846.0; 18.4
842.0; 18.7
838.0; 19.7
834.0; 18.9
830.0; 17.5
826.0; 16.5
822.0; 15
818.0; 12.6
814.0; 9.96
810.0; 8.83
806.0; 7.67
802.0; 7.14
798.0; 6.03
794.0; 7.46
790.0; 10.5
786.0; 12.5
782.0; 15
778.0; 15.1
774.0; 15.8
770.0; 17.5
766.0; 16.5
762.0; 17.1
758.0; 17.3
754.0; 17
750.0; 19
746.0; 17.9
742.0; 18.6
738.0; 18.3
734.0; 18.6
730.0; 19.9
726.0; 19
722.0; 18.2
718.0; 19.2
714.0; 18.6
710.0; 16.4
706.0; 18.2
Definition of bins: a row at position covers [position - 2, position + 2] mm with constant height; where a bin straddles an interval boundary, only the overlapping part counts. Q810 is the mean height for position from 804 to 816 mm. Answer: 8.82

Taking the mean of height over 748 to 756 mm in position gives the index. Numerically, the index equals 18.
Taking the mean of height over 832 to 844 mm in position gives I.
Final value 19.1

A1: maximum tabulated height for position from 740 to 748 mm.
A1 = 18.6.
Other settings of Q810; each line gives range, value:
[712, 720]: 18.9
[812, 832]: 14.3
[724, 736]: 19.2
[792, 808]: 7.07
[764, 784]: 16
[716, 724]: 18.7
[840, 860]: 18.6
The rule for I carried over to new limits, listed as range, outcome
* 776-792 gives 13.3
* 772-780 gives 15.4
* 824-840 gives 18.1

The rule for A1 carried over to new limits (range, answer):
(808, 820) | 12.6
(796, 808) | 7.67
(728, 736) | 19.9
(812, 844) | 19.7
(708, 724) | 19.2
